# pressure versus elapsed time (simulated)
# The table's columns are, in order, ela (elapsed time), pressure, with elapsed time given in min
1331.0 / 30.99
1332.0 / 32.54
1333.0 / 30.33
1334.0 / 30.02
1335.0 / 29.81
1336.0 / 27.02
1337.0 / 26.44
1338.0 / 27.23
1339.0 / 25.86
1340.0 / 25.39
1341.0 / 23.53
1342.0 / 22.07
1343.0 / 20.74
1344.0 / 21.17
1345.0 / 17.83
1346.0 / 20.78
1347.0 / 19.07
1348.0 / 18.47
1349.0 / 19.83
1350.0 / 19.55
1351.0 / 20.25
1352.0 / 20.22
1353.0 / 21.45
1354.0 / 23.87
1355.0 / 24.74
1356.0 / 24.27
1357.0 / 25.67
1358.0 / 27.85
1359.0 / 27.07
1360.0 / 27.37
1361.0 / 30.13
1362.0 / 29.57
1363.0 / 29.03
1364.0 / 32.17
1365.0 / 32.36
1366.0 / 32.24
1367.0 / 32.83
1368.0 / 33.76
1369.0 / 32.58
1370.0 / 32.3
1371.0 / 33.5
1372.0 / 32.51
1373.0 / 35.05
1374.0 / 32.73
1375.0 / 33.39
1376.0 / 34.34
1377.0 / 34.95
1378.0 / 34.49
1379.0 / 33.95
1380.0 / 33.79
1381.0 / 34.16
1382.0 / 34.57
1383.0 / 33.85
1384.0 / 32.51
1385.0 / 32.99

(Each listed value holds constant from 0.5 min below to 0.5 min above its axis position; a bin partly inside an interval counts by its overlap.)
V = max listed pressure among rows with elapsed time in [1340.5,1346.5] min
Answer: 23.53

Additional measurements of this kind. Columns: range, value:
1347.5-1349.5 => 19.83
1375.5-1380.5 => 34.95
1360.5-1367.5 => 32.83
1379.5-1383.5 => 34.57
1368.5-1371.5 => 33.5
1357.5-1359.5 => 27.85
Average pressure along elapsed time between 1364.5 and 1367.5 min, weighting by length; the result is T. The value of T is 32.5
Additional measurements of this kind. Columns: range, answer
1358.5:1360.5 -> 27.2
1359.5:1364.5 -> 29.7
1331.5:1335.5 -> 30.7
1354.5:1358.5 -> 25.6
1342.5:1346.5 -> 20.1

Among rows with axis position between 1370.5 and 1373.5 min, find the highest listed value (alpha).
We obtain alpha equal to 35.05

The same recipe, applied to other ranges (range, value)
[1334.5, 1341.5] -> 29.81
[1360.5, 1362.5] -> 30.13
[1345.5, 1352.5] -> 20.78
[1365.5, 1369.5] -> 33.76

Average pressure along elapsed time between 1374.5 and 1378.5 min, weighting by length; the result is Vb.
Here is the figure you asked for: 34.3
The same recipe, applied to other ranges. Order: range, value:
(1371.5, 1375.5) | 33.4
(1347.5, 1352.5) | 19.7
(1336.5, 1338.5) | 26.8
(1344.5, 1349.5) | 19.2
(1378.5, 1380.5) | 33.9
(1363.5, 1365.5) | 32.3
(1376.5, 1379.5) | 34.5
